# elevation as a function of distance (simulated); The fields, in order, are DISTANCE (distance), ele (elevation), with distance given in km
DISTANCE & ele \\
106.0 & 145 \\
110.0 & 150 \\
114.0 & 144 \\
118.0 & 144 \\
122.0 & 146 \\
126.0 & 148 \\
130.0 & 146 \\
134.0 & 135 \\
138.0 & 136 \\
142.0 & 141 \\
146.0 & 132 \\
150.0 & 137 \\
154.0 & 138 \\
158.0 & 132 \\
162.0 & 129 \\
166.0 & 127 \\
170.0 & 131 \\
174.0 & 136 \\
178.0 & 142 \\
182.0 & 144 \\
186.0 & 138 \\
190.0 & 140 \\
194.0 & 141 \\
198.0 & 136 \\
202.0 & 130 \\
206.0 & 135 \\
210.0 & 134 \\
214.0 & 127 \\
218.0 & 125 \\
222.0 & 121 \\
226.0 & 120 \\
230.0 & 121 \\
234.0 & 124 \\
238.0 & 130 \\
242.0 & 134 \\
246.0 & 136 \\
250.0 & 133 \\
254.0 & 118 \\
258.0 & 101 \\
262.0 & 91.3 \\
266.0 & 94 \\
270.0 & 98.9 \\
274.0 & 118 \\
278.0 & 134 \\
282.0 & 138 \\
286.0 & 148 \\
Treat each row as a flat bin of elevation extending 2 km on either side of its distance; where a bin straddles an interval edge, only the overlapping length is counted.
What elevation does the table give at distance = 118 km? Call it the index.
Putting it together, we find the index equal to 144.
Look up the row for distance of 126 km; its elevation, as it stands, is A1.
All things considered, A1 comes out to 148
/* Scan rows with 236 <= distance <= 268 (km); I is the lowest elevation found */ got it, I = 91.3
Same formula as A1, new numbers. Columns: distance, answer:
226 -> 120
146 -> 132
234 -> 124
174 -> 136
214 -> 127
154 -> 138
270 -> 98.9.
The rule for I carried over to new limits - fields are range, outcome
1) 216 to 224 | 121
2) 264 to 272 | 94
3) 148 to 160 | 132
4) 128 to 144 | 135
